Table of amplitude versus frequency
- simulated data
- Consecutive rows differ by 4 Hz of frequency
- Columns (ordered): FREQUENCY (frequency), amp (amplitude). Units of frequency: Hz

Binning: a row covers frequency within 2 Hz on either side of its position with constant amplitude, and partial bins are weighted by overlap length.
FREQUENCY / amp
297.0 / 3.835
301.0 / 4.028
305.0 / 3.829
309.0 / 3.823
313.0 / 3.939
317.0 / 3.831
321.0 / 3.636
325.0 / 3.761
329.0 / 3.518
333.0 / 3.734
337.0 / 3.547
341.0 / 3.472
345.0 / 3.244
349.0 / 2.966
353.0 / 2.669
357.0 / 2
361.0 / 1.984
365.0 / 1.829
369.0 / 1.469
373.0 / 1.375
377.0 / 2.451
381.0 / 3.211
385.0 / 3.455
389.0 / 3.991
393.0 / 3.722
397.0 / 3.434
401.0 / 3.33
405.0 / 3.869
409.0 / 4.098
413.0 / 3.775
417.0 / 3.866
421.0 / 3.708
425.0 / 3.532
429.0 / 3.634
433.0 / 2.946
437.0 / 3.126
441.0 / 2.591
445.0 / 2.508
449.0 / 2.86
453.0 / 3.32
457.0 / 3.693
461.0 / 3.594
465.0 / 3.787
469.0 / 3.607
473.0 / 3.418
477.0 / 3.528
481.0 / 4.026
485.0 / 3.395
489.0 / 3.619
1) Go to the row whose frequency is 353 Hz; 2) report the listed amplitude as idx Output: 2.669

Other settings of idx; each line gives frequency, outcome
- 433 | 2.946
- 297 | 3.835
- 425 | 3.532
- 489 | 3.619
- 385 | 3.455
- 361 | 1.984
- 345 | 3.244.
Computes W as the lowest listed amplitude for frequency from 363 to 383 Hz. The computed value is 1.375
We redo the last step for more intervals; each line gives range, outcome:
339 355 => 2.669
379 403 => 3.211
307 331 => 3.518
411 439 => 2.946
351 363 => 1.984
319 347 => 3.244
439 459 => 2.508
